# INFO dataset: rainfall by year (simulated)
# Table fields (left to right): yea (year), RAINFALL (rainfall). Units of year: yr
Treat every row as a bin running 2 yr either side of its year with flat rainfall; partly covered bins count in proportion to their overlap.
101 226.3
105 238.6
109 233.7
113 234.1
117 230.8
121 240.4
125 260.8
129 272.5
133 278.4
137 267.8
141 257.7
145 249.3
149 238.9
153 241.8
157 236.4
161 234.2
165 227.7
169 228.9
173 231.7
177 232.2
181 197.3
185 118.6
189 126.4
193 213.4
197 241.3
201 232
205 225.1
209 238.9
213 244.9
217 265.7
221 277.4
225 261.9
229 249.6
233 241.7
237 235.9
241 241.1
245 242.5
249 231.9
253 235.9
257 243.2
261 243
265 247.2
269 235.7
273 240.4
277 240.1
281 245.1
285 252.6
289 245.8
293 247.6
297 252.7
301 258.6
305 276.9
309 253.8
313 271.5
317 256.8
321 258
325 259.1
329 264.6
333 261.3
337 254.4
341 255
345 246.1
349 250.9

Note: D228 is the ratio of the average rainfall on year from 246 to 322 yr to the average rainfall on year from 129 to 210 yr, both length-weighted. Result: 1.10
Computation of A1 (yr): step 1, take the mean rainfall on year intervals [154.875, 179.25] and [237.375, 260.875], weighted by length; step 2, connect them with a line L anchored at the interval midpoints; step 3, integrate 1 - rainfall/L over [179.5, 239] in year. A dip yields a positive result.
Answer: 2.7 yr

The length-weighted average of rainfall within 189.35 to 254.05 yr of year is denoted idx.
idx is 240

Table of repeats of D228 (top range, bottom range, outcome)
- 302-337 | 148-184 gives 1.16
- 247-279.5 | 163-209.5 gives 1.15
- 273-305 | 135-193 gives 1.14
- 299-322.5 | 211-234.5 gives 1.02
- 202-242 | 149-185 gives 1.11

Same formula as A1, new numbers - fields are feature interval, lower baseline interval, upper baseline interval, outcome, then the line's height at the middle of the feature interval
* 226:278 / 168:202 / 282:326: -2.0 yr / 233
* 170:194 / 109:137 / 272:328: 6.3 yr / 253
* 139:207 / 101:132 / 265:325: 7.5 yr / 247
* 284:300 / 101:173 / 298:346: 0.5 yr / 257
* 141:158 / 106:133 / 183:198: -2.3 yr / 215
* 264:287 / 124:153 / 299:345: 1.5 yr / 260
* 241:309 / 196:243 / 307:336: 2.1 yr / 254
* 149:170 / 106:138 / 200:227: 1.4 yr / 251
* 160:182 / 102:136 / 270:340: 2.1 yr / 250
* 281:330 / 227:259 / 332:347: -1.7 yr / 249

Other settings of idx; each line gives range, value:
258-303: 246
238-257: 238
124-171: 249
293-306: 259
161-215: 213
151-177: 233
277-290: 247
